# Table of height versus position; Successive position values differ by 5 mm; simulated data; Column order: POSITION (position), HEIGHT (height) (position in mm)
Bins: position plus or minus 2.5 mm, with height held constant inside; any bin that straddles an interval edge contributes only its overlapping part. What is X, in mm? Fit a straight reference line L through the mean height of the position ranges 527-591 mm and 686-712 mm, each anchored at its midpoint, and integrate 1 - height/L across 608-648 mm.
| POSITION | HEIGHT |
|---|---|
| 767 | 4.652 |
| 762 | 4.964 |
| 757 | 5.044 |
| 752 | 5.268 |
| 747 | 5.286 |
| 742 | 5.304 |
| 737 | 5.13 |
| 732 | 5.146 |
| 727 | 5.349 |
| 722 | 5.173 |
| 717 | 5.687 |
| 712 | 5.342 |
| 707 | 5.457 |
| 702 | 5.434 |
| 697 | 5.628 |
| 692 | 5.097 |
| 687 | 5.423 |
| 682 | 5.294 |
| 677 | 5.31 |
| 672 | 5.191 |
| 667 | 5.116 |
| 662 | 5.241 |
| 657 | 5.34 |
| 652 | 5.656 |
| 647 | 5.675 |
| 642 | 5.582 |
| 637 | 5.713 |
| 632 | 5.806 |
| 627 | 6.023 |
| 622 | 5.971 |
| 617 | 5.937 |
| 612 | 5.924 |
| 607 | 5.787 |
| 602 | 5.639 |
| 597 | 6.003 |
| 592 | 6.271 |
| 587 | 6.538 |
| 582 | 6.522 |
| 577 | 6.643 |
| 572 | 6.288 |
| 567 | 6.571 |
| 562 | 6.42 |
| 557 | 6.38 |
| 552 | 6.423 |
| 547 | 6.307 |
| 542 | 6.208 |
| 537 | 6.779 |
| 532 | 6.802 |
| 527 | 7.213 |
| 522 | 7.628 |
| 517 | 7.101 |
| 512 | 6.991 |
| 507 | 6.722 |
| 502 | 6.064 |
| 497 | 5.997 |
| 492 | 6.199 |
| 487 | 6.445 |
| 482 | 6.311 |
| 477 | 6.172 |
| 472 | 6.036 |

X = 0.89 mm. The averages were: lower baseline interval 6.51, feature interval 5.83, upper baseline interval 5.4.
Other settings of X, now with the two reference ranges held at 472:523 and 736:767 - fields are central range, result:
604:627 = -0.19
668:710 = 0.91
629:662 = 0.56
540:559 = -0.33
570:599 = -1.69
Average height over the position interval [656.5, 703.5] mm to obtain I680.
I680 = 5.3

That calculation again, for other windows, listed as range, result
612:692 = 5.55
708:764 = 5.25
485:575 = 6.59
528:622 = 6.31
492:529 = 6.77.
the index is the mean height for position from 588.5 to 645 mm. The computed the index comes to 5.89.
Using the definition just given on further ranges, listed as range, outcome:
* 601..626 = 5.87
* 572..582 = 6.52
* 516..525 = 7.4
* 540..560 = 6.33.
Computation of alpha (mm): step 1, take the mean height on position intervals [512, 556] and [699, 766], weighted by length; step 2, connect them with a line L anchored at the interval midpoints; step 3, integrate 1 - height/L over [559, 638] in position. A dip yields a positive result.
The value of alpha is 2.1 mm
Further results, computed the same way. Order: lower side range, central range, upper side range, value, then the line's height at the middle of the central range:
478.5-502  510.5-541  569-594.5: -3.6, 6.31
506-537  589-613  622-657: 0.9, 6.17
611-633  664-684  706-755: 1.5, 5.64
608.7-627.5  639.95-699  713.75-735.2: 2.9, 5.65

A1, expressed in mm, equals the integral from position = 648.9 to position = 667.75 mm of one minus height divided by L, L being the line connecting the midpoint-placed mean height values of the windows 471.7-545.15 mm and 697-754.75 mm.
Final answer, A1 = 1.2 mm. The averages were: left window 6.59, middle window 5.37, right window 5.34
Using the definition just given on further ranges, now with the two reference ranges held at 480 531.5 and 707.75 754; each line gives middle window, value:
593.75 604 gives 0.41 mm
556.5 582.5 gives -0.77 mm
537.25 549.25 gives 0.18 mm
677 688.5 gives 0.53 mm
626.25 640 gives 0.20 mm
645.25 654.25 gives 0.21 mm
